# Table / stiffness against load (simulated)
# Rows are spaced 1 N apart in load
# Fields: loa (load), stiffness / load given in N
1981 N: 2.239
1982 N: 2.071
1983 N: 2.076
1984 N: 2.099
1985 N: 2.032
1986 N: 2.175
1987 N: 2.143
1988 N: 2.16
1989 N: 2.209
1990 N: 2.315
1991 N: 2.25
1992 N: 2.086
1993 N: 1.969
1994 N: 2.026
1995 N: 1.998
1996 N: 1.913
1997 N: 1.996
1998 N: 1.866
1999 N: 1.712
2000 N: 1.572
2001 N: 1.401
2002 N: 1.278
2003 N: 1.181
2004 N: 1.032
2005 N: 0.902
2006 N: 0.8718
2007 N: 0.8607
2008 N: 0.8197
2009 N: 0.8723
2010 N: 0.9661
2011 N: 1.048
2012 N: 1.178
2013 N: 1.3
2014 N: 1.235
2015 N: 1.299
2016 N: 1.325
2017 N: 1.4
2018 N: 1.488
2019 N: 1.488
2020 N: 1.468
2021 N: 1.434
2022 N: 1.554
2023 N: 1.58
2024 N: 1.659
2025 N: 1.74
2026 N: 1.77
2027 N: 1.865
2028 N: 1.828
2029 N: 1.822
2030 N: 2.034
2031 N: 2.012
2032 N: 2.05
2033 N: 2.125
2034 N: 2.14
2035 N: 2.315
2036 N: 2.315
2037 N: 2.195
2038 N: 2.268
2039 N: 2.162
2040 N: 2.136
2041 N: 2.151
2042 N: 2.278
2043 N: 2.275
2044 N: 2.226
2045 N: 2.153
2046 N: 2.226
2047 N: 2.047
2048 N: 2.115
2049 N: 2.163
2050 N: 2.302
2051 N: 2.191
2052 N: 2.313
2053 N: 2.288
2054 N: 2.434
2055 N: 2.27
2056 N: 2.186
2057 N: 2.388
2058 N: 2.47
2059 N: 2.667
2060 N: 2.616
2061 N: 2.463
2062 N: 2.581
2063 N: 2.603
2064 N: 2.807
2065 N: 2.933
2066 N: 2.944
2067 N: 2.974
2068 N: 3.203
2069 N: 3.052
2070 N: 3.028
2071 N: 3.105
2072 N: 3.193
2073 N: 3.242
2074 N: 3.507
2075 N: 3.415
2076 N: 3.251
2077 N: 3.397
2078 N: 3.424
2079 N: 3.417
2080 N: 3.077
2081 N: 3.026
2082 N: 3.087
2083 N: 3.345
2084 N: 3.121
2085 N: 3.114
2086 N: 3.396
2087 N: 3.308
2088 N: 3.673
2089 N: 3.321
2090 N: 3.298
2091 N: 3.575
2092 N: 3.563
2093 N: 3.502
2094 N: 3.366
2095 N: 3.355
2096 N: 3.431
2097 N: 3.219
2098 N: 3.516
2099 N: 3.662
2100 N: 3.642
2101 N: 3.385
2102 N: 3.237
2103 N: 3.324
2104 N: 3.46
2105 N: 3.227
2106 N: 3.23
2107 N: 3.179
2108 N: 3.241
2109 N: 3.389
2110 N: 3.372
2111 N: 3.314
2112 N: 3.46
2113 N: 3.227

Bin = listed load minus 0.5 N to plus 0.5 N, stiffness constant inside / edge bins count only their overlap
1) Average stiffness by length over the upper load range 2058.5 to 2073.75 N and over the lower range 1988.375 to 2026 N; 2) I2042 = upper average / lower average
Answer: 1.94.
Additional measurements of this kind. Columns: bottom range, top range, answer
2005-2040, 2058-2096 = 1.97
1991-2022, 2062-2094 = 2.27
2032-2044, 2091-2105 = 1.55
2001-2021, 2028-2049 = 1.83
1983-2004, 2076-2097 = 1.75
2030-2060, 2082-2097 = 1.50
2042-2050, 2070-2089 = 1.50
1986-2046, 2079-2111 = 1.93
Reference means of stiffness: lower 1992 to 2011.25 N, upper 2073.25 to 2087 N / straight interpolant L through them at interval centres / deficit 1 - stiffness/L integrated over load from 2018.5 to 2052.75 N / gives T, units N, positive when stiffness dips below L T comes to 3.2 N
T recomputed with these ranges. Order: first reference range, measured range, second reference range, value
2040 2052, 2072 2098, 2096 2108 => -2.9 N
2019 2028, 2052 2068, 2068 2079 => 1.4 N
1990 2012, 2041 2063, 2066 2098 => 2.5 N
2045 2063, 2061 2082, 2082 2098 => -1.9 N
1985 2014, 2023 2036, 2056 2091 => 1.4 N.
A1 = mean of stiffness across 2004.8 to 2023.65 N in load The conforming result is 1.22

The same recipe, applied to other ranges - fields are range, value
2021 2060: 2.12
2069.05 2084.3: 3.24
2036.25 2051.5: 2.19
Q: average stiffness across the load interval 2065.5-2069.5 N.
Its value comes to 3.04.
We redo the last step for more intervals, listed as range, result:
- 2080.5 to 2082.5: 3.06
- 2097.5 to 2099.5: 3.59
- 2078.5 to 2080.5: 3.25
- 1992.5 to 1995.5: 2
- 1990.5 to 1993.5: 2.1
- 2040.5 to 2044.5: 2.23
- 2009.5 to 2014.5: 1.15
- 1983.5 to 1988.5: 2.12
